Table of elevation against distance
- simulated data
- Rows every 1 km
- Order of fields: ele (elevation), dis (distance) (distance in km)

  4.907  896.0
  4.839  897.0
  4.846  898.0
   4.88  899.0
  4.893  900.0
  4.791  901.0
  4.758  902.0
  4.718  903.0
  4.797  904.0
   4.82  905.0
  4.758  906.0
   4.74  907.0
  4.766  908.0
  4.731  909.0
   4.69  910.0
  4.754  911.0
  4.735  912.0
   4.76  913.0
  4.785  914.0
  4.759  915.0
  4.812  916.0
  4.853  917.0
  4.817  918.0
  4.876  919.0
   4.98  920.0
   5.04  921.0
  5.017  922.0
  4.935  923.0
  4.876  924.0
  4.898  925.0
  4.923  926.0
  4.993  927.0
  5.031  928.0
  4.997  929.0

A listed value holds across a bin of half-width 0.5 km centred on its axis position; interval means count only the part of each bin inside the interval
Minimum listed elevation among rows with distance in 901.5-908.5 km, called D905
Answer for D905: 4.718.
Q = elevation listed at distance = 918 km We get 4.817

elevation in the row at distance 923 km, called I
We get 4.935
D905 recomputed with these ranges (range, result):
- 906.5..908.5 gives 4.74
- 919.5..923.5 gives 4.935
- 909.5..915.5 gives 4.69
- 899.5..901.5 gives 4.791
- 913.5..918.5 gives 4.759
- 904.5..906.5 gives 4.758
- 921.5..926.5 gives 4.876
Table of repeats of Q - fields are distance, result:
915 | 4.759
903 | 4.718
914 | 4.785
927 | 4.993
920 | 4.98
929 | 4.997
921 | 5.04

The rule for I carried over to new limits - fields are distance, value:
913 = 4.76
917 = 4.853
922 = 5.017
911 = 4.754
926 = 4.923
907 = 4.74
